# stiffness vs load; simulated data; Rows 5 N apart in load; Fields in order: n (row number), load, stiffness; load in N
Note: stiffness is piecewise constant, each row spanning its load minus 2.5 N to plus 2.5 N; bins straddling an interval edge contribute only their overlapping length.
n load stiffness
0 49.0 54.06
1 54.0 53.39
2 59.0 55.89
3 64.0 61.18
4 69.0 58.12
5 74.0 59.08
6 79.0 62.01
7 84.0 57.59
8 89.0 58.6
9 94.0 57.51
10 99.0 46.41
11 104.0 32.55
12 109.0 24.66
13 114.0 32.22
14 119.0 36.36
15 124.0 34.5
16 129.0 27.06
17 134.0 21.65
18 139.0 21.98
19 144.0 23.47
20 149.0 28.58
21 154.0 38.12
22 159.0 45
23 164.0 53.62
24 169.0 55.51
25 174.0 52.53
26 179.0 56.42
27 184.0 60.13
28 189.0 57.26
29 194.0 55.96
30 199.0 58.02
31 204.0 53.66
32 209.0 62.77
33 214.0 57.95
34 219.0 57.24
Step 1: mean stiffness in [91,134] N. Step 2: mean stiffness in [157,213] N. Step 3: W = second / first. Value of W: 1.56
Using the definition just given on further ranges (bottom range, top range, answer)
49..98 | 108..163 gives 0.54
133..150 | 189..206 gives 2.37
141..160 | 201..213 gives 1.78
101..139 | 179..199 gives 1.95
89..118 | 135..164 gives 0.82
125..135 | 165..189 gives 2.13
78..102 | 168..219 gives 1.03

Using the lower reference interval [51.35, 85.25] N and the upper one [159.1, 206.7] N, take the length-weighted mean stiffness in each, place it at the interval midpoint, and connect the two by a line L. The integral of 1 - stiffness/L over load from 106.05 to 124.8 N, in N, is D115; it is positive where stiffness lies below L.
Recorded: 8.32 N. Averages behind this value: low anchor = 58.2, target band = 31.7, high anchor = 55.4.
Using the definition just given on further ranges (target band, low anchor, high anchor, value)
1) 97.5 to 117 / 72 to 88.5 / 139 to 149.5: 5.0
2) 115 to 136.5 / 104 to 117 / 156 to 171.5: 3.1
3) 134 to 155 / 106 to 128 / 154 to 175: 7.9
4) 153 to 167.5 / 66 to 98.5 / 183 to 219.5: 2.7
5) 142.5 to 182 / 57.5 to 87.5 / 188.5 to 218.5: 9.0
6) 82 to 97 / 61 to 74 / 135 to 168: -1.2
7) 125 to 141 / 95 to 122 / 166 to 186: 6.8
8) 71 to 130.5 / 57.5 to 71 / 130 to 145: -4.7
